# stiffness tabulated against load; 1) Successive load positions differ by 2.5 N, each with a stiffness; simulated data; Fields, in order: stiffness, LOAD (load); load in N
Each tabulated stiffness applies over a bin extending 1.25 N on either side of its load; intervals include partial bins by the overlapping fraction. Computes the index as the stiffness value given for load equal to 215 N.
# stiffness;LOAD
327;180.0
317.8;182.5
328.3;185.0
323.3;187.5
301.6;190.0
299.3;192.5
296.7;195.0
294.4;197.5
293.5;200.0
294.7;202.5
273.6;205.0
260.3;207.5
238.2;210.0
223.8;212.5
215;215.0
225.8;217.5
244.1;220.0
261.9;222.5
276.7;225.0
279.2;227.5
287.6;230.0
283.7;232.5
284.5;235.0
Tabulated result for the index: 215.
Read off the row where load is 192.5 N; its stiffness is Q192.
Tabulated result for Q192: 299.3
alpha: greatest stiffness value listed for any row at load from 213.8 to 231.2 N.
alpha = 287.6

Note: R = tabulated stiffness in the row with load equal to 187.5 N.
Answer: 323.3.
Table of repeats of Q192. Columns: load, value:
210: 238.2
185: 328.3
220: 244.1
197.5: 294.4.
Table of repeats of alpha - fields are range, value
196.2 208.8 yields 294.7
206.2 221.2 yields 260.3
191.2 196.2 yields 299.3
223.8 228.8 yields 279.2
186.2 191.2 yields 323.3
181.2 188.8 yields 328.3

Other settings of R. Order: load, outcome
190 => 301.6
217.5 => 225.8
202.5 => 294.7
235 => 284.5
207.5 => 260.3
